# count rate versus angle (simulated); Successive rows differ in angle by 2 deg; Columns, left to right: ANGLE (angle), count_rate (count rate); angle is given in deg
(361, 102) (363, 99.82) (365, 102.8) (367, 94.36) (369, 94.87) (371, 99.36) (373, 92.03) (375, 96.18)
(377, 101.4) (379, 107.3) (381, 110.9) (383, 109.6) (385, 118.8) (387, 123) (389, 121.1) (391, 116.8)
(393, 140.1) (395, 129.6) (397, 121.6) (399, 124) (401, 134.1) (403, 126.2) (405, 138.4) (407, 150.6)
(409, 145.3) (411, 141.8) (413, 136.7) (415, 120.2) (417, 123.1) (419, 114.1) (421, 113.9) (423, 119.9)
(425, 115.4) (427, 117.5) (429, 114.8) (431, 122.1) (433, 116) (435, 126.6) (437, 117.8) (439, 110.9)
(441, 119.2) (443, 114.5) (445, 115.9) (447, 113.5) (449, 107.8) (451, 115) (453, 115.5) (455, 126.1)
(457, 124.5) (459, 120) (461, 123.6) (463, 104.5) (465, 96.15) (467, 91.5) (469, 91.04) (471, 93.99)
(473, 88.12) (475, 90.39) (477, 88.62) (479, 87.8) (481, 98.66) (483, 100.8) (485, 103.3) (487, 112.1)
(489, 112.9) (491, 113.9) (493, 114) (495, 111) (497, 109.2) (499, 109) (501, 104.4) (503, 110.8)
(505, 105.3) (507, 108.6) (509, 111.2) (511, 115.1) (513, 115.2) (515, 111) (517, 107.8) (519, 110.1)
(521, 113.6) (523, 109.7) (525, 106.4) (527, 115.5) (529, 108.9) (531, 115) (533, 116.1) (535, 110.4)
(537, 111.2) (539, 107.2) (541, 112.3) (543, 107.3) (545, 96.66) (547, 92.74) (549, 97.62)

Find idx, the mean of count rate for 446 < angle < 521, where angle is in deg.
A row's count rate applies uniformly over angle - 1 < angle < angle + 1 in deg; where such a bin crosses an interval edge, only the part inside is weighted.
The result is 107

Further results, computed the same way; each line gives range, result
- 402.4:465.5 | 121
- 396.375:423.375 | 130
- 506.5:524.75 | 111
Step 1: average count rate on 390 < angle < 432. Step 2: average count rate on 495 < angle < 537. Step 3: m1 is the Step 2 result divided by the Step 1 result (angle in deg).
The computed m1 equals 0.87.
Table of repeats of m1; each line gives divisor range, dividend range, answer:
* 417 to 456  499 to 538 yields 0.95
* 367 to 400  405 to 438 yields 1.11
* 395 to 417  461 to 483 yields 0.71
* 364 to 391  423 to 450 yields 1.10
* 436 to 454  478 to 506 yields 0.93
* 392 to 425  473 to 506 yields 0.80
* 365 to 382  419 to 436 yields 1.18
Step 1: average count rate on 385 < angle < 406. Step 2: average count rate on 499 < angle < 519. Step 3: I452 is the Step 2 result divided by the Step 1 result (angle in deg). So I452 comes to 0.86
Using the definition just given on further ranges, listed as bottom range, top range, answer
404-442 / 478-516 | 0.87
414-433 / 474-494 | 0.87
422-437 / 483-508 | 0.92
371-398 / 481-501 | 0.95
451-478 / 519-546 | 1.05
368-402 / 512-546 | 0.97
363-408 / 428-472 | 0.97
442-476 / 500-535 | 1.03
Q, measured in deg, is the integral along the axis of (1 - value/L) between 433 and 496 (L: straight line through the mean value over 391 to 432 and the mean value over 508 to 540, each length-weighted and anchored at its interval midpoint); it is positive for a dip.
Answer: 6.15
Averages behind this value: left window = 127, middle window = 108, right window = 112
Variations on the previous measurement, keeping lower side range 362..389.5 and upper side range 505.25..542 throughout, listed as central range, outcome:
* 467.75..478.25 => 1.8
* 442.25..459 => -1.4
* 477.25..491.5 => 0.8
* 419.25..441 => -2.1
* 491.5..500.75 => 0.0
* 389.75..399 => -1.8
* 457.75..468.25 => 0.1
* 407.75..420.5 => -2.8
